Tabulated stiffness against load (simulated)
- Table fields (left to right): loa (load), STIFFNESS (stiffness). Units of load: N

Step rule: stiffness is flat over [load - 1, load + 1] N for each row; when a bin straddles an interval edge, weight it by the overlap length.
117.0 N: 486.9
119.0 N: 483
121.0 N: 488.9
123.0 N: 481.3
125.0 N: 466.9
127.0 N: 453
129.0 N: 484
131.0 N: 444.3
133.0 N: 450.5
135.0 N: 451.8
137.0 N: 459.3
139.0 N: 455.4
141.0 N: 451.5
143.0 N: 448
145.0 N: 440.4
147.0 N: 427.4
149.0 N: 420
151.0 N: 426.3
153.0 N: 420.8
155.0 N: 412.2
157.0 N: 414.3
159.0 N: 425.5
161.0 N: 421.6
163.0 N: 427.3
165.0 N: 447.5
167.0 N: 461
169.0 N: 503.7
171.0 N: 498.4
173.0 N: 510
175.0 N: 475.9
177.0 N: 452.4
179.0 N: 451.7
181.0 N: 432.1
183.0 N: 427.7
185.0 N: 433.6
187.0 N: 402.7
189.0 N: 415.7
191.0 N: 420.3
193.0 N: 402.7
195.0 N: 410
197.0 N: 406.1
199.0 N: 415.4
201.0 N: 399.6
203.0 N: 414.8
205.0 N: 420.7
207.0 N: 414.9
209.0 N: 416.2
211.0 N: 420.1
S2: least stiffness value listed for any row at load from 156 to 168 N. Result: 414.3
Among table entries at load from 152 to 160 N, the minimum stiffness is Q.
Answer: 412.2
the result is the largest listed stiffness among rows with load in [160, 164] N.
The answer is 427.3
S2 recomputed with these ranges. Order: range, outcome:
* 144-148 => 427.4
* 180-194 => 402.7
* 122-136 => 444.3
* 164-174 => 447.5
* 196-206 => 399.6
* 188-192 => 415.7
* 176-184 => 427.7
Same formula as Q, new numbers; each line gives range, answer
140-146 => 440.4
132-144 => 448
